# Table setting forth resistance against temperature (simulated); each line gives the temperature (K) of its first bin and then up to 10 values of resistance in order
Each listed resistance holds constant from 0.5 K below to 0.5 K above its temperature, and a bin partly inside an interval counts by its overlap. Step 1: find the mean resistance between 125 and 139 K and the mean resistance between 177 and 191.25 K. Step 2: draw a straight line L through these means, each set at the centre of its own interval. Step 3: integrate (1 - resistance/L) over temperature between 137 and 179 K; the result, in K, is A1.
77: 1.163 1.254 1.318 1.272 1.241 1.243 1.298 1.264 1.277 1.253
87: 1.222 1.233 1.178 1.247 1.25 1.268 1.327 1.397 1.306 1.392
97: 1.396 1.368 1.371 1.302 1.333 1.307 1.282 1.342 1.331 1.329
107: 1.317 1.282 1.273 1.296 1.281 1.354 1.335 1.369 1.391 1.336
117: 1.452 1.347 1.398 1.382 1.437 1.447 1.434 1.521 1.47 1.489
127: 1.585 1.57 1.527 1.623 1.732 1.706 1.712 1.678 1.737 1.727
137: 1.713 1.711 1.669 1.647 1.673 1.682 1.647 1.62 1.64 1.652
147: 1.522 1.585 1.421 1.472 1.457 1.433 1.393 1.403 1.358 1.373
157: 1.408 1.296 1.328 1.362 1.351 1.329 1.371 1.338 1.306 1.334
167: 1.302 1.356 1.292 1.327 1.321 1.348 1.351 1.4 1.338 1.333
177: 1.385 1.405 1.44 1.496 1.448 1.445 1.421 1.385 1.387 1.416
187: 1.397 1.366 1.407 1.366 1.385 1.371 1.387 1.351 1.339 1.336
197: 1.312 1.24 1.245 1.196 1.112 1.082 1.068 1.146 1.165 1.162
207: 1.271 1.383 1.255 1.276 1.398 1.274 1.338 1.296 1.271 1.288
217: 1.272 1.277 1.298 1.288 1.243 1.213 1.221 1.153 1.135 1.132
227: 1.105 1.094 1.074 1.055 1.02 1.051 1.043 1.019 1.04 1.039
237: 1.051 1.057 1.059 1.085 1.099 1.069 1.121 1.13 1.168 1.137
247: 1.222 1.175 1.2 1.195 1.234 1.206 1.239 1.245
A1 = 2.5 K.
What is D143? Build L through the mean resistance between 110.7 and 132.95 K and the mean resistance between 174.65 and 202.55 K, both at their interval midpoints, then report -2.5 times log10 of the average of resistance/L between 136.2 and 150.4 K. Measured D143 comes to -0.14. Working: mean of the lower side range 1.47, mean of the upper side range 1.35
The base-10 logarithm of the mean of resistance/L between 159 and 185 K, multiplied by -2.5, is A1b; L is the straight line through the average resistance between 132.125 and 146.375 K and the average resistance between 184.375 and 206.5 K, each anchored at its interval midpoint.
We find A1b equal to 0.06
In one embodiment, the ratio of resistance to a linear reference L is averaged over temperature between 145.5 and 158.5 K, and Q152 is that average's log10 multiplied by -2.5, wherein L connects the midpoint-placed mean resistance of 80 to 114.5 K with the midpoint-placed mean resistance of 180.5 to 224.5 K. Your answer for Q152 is -0.12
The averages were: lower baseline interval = 1.3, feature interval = 1.44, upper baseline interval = 1.29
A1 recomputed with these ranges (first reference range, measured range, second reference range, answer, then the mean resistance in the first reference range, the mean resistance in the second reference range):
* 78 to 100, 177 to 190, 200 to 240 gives -2.3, 1.29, 1.17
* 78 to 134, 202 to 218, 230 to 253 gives -1.1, 1.37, 1.11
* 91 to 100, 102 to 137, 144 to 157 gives -1.3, 1.34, 1.48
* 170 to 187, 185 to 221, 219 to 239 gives -0.9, 1.39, 1.11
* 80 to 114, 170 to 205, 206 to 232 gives -2.6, 1.3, 1.22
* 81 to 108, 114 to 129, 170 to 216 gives -1.6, 1.3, 1.32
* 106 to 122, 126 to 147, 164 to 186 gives -4.6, 1.35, 1.37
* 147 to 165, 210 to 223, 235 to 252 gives -0.8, 1.39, 1.13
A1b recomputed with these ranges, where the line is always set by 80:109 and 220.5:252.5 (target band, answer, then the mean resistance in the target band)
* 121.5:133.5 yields -0.24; 1.57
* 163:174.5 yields -0.11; 1.34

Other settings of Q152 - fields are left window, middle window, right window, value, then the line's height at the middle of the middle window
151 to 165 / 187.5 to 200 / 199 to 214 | -0.06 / 1.26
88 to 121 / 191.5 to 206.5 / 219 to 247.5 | -0.06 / 1.17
